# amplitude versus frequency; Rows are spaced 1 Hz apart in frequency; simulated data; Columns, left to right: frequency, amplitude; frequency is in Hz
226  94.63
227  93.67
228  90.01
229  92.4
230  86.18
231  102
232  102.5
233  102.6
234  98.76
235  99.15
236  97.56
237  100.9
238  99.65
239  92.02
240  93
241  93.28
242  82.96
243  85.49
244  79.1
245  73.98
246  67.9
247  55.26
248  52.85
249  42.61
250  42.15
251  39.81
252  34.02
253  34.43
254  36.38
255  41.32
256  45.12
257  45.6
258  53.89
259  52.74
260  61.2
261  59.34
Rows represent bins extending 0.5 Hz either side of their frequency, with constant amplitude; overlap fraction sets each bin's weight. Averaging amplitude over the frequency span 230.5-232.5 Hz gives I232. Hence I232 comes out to 102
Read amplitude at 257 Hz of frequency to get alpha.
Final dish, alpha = 45.6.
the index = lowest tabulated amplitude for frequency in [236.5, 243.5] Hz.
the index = 82.96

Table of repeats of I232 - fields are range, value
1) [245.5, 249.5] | 54.7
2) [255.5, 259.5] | 49.3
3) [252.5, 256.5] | 39.3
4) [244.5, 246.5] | 70.9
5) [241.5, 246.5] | 77.9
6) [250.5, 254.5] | 36.2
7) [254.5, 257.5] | 44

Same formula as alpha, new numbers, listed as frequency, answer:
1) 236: 97.56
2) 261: 59.34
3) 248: 52.85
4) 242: 82.96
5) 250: 42.15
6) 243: 85.49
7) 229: 92.4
